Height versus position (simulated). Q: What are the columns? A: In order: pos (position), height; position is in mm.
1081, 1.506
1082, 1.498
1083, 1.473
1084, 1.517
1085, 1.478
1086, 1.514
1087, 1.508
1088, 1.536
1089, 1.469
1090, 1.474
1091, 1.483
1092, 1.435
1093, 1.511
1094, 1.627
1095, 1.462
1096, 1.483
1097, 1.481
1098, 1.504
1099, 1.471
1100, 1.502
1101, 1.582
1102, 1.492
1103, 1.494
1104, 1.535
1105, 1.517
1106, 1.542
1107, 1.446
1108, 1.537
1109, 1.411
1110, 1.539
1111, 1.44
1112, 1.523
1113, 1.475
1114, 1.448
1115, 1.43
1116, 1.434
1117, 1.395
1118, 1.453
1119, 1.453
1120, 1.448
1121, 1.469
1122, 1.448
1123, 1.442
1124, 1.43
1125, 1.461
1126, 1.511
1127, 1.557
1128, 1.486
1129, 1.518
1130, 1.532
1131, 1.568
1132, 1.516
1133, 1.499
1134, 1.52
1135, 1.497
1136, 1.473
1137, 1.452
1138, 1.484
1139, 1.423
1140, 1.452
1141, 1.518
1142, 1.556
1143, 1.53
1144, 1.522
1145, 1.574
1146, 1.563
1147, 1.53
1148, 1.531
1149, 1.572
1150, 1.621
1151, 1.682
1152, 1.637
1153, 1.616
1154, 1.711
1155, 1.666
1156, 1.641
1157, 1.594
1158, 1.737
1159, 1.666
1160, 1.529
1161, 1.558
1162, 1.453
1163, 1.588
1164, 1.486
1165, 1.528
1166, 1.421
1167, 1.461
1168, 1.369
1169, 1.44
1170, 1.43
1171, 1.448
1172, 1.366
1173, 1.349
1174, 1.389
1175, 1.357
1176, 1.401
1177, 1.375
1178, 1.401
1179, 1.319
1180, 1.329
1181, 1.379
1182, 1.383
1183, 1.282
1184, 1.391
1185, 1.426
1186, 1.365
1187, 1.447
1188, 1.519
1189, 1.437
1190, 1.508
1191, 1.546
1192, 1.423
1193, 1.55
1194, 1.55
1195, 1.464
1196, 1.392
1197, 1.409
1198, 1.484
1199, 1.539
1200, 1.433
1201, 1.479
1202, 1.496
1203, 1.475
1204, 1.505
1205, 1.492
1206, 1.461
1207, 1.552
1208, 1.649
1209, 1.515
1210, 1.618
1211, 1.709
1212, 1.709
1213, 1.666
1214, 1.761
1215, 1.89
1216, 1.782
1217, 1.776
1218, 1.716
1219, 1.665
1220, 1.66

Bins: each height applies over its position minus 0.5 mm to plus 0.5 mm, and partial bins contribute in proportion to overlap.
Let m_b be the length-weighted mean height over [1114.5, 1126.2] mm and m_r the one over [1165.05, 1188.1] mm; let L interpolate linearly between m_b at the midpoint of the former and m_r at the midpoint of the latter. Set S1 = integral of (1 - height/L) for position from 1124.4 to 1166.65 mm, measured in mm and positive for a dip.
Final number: -3.7 mm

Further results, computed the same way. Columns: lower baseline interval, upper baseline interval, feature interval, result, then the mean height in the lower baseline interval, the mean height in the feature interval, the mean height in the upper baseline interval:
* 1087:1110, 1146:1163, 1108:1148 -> 1.8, 1.5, 1.49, 1.61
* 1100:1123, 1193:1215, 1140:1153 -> -0.5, 1.48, 1.57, 1.55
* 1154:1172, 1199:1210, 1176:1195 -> 1.2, 1.53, 1.42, 1.51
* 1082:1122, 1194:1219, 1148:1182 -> 1.0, 1.49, 1.5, 1.58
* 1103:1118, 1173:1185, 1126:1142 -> -0.7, 1.48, 1.5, 1.37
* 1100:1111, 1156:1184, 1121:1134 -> -0.1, 1.51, 1.5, 1.45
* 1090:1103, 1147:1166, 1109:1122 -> 0.6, 1.5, 1.46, 1.59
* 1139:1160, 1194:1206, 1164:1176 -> 1.0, 1.59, 1.42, 1.47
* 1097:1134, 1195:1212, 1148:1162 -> -1.1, 1.49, 1.62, 1.52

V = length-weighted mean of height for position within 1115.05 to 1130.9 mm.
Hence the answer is 1.47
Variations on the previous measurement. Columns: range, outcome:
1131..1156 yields 1.55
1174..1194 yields 1.42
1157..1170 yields 1.52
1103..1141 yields 1.48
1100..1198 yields 1.49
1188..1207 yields 1.48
